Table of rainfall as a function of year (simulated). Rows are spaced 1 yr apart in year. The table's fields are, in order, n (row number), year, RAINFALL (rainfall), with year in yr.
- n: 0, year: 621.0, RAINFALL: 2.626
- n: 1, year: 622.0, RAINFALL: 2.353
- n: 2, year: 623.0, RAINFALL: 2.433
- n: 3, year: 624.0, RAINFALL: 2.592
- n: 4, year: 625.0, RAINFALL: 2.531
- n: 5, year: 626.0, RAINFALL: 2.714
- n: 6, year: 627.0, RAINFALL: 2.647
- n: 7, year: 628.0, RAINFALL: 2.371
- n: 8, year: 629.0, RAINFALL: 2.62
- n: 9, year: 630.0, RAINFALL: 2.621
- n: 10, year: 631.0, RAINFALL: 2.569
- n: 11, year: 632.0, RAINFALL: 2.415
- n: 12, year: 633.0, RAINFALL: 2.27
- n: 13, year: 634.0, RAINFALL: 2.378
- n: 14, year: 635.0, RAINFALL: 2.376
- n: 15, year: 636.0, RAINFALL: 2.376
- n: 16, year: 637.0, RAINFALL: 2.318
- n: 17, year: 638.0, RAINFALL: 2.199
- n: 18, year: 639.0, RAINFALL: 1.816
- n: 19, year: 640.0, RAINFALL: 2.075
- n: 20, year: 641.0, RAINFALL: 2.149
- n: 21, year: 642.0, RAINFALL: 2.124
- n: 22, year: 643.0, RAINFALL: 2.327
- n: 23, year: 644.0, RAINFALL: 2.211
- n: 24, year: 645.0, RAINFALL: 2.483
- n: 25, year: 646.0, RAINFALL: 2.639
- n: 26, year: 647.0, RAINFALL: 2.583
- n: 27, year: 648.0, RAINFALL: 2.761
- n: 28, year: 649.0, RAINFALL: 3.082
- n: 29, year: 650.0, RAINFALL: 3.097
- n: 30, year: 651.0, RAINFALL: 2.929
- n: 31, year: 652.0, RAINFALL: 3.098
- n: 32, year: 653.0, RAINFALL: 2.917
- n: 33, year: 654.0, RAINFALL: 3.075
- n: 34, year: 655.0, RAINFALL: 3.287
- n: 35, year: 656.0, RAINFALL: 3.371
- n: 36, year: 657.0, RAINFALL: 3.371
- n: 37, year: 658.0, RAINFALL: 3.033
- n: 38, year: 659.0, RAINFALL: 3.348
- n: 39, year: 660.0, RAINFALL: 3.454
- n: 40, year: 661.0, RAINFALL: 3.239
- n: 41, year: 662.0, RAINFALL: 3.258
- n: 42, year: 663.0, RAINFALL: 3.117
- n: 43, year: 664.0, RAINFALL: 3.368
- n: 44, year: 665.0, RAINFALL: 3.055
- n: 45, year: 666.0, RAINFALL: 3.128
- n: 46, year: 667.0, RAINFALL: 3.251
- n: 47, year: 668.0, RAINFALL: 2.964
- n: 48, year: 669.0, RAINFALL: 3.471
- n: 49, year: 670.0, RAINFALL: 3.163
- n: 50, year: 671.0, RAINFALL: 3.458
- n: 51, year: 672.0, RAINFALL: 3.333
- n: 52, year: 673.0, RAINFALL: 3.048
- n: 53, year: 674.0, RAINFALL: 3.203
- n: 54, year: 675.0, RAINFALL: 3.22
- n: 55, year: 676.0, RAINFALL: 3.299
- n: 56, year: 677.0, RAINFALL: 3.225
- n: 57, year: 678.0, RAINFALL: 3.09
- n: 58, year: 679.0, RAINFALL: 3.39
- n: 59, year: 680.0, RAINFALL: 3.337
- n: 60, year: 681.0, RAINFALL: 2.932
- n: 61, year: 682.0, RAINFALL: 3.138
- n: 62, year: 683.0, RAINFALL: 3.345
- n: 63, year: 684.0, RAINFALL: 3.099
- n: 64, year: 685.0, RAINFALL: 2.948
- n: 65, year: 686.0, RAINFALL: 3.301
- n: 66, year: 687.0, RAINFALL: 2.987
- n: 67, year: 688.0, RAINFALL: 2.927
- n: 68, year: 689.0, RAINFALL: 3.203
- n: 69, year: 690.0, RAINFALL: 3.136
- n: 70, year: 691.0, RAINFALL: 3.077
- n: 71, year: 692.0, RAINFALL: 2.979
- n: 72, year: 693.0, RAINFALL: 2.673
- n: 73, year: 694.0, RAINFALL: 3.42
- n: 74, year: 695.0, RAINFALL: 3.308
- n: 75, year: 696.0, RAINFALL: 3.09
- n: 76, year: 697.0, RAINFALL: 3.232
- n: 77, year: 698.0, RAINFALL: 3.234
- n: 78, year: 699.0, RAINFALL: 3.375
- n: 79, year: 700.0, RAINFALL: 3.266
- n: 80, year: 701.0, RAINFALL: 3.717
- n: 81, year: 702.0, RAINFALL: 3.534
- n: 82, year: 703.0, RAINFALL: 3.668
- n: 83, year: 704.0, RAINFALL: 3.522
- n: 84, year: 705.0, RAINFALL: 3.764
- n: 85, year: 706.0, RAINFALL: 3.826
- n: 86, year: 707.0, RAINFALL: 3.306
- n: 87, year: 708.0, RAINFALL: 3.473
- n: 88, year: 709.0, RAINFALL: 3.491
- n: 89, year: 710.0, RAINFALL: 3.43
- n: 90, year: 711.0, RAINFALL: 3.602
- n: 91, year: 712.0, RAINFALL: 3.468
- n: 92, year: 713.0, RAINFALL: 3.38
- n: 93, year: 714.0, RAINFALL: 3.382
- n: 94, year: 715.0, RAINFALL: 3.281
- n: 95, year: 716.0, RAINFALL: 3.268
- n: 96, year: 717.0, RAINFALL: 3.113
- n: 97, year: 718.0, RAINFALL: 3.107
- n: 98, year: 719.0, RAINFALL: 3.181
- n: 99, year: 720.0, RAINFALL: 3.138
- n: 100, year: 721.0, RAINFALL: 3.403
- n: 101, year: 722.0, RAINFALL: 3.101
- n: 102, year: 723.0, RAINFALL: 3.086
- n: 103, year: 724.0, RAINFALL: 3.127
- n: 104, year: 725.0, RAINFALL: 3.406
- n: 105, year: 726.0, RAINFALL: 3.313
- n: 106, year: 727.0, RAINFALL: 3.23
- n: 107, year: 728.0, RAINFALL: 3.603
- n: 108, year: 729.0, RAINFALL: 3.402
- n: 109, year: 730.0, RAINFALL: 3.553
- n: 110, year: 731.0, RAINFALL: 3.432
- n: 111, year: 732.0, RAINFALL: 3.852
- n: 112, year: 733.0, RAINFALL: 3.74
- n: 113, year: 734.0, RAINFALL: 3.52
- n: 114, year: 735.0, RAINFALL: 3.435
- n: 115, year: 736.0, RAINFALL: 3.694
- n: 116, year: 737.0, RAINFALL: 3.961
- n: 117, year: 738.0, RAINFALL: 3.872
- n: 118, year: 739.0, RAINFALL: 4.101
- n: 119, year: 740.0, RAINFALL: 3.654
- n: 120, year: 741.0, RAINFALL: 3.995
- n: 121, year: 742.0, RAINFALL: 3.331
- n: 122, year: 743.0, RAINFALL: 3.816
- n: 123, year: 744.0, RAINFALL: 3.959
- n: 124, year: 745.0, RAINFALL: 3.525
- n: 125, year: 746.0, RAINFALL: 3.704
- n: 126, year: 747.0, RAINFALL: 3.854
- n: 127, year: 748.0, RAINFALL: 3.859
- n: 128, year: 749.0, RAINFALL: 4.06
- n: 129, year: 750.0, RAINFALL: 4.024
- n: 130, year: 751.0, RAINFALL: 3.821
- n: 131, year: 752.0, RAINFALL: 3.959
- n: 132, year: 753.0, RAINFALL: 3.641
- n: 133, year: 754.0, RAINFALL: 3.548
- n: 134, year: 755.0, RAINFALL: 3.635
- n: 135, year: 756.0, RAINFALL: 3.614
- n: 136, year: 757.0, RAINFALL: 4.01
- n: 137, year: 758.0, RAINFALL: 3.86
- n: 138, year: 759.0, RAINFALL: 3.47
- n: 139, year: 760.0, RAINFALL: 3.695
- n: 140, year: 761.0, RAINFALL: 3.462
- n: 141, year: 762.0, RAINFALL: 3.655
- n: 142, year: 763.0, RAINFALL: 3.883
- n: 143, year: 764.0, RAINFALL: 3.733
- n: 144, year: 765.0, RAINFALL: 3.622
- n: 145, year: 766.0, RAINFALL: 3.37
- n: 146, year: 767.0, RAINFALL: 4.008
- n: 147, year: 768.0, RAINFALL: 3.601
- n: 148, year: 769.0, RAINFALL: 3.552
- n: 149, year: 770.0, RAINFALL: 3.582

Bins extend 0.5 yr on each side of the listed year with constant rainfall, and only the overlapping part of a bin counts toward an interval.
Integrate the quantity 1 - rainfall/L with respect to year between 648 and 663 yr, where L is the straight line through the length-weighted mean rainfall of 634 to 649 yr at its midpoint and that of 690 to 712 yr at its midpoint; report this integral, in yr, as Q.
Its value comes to -3.4 yr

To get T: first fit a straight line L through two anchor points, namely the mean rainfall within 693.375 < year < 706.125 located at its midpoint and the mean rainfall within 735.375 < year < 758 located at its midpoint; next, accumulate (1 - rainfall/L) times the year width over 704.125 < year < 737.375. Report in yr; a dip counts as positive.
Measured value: 1.6 yr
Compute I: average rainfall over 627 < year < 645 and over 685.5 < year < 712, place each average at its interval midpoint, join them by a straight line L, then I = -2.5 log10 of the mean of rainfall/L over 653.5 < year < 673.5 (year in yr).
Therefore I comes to -0.17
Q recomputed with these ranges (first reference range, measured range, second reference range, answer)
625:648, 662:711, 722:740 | -4.46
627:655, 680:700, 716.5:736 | -0.84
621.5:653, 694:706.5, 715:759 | -1.07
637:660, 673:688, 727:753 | -0.41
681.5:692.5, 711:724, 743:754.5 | 0.76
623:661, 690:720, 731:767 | -0.44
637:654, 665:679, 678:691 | -1.29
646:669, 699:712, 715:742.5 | -0.73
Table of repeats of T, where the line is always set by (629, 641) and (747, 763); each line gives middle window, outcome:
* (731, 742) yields -0.6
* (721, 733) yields 0.1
